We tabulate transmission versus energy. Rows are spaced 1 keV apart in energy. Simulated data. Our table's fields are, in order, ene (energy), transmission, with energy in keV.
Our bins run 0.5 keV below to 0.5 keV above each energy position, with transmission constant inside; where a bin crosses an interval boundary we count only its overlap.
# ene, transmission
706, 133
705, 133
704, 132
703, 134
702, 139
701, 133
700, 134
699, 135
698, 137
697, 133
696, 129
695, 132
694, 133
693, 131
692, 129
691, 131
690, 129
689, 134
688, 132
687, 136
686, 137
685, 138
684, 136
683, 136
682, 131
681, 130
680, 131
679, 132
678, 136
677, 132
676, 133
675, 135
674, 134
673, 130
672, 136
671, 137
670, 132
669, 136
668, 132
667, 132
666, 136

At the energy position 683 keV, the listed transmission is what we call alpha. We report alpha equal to 136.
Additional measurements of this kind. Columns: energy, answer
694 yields 133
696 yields 129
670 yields 132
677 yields 132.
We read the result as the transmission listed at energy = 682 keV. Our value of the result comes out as 131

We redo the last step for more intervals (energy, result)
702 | 139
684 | 136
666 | 136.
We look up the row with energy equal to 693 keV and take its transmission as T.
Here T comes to 131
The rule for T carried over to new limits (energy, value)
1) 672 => 136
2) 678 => 136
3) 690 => 129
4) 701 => 133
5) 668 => 132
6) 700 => 134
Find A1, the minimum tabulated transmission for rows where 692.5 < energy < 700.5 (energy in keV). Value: 129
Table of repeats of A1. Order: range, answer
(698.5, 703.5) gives 133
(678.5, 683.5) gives 130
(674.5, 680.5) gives 131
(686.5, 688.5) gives 132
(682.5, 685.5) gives 136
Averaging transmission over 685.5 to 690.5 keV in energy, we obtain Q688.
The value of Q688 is 134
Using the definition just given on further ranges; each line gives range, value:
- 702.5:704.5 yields 133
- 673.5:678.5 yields 134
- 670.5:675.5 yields 134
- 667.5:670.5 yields 133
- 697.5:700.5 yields 135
